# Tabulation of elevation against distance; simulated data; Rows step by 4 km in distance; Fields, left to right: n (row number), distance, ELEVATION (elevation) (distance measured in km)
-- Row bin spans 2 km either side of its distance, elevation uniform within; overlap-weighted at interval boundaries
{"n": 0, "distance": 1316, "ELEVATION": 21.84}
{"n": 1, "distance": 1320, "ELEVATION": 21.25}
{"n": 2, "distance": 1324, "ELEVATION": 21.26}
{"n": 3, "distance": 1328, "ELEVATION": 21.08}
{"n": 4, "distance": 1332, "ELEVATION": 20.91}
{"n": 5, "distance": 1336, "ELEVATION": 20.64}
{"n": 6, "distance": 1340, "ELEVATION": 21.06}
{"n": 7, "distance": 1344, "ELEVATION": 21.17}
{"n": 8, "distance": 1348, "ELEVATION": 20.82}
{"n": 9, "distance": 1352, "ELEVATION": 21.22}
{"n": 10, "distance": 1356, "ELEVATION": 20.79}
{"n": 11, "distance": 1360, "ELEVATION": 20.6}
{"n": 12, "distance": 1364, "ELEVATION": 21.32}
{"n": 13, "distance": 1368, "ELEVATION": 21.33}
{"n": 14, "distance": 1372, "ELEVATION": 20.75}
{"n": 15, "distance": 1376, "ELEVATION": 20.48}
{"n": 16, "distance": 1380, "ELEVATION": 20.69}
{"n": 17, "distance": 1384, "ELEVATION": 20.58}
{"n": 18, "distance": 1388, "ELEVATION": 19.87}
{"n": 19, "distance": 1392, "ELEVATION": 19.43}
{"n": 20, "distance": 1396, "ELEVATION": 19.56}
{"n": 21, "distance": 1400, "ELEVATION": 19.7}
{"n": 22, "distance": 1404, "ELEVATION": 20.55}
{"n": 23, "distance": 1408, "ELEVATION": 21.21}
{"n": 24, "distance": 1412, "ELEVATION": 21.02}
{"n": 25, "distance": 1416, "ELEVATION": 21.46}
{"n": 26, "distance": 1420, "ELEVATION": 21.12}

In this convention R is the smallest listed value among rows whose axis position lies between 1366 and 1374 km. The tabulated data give 20.75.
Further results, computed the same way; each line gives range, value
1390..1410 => 19.43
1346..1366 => 20.6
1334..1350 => 20.64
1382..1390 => 19.87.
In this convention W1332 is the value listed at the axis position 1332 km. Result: 20.91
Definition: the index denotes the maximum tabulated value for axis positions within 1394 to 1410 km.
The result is 21.21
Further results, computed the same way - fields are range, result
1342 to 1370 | 21.33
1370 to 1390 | 20.75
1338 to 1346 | 21.17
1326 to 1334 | 21.08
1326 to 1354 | 21.22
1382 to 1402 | 20.58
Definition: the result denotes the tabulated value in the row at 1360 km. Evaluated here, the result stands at 20.6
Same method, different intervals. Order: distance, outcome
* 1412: 21.02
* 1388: 19.87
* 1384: 20.58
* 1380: 20.69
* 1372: 20.75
